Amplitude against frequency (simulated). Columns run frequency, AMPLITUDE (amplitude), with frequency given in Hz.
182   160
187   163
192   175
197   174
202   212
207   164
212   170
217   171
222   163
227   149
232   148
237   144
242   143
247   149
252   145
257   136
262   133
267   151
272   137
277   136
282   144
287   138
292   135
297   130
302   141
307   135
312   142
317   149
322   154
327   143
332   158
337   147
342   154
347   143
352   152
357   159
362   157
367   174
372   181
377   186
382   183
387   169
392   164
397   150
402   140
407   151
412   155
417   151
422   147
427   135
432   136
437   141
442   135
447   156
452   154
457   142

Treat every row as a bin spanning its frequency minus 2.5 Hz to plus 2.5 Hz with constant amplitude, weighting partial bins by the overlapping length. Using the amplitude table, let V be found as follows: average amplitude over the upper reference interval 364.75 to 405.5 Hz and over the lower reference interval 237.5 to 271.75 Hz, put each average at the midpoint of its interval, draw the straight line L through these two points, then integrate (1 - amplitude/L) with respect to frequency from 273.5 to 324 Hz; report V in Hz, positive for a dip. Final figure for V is 3.65 Hz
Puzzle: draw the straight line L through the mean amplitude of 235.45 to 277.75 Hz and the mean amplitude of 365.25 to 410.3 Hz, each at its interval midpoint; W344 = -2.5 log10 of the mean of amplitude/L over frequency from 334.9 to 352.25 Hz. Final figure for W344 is 0.07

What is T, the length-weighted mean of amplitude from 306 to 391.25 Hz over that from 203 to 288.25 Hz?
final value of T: 1.06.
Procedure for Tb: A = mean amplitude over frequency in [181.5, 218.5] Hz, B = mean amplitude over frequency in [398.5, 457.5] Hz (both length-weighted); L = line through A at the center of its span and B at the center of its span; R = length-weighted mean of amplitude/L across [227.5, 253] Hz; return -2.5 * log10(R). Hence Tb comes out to 0.16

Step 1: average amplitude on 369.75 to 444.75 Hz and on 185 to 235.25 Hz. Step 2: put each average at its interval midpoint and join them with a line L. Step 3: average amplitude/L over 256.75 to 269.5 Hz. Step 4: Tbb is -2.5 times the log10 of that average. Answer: 0.17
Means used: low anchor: 169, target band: 141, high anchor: 155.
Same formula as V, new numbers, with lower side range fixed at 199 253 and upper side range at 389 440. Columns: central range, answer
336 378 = -2.78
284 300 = 2.15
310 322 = 0.51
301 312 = 1.15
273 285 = 1.31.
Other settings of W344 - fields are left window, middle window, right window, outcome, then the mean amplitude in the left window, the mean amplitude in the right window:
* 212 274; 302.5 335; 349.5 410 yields 0.075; 148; 164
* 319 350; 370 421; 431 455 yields -0.107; 150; 145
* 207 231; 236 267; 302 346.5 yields 0.111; 162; 147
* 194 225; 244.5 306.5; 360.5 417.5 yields 0.222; 175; 164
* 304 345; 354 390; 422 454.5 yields -0.182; 148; 143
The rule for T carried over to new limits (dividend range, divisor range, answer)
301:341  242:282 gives 1.04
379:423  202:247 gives 0.99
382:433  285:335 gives 1.06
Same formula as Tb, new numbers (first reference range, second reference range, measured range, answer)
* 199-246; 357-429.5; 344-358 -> 0.07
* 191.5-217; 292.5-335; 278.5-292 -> 0.10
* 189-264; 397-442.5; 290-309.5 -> 0.13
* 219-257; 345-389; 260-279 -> 0.10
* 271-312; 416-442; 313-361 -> -0.09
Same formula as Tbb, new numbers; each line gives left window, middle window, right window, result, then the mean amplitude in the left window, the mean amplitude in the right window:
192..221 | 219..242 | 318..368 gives 0.151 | 177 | 153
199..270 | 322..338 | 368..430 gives 0.053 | 156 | 160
